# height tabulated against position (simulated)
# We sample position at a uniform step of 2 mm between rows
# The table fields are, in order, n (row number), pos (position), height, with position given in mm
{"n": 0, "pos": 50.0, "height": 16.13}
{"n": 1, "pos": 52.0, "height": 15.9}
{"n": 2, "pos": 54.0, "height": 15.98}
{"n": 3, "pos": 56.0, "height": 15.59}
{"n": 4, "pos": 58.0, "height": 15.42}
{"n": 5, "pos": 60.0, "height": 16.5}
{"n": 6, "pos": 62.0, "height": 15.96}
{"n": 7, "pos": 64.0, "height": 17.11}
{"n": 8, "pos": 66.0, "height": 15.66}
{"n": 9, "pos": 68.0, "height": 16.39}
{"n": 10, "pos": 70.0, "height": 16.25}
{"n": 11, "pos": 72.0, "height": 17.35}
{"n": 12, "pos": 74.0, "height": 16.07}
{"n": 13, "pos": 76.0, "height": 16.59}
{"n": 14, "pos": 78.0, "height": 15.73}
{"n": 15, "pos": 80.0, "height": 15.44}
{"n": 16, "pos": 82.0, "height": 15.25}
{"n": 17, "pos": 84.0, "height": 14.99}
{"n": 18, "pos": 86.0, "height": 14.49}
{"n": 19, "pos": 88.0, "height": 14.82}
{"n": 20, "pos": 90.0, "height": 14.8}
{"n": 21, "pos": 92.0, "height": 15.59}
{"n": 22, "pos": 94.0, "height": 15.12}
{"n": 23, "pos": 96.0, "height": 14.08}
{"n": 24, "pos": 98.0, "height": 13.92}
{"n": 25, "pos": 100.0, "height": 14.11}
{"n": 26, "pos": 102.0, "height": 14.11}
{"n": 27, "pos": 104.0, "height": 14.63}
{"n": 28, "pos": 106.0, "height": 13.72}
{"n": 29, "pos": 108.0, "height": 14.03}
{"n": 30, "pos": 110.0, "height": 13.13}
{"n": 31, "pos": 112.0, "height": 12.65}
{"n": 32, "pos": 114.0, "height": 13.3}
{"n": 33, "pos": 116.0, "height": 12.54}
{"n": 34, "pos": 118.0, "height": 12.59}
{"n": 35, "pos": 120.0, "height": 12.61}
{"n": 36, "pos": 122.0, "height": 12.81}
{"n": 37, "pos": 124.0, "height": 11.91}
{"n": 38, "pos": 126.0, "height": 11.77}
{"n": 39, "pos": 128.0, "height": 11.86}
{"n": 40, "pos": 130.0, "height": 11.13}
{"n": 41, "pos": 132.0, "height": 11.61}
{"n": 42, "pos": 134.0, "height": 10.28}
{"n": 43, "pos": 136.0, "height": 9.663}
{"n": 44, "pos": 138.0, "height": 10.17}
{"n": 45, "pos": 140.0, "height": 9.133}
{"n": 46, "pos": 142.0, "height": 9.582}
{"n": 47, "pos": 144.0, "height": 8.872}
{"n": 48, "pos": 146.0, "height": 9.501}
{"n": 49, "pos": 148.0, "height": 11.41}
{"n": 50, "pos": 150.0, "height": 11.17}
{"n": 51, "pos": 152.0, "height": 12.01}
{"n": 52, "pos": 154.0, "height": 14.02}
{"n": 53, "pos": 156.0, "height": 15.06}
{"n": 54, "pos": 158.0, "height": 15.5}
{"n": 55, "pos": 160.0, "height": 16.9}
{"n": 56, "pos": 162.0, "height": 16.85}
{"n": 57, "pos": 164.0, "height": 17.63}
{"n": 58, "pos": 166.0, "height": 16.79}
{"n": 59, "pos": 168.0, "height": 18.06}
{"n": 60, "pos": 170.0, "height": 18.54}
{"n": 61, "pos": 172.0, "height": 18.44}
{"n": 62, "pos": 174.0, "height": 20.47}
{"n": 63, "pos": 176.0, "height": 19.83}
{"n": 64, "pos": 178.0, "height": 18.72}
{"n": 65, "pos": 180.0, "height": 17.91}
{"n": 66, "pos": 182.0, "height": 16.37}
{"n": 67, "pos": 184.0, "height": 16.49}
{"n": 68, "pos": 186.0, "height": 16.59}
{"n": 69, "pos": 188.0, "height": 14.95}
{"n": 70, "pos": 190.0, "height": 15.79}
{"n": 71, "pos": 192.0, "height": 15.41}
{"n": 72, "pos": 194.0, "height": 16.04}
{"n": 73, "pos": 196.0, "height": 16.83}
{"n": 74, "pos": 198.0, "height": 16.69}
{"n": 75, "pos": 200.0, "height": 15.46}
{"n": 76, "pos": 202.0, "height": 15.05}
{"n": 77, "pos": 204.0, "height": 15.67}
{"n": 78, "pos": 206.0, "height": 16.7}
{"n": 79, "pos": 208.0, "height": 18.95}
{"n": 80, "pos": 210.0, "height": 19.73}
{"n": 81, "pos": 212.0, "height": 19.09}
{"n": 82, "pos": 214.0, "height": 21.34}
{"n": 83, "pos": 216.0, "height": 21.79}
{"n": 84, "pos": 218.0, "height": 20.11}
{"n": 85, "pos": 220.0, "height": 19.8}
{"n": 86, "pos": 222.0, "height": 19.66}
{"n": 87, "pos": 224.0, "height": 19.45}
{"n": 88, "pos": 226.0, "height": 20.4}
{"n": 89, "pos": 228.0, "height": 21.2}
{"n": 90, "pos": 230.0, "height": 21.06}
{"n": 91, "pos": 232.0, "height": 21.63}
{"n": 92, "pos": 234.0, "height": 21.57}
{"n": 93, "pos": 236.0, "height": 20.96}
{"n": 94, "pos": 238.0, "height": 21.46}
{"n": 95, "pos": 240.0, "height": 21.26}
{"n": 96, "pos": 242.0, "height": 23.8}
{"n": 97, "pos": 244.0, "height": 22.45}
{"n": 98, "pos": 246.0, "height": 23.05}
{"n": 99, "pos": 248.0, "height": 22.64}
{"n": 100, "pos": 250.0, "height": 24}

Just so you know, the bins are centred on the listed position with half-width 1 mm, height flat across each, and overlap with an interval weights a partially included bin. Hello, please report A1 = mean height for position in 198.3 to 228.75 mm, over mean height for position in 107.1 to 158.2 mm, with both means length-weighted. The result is 1.60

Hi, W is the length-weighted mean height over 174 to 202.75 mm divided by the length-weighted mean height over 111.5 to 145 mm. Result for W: 1.5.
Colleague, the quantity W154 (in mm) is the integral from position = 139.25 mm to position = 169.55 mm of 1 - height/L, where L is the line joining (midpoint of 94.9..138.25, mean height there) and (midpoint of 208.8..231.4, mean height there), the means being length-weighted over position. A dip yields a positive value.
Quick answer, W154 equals 3.8 mm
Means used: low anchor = 12.6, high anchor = 20.3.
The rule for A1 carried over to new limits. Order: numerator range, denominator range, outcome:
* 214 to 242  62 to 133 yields 1.47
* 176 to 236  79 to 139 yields 1.39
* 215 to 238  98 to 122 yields 1.55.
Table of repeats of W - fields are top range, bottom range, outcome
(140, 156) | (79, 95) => 0.74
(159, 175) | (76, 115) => 1.24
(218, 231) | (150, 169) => 1.30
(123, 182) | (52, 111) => 0.92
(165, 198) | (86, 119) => 1.24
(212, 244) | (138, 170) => 1.55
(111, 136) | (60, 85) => 0.75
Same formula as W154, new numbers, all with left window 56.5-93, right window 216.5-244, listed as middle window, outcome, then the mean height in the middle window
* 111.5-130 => 5.3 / 12.4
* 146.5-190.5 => 6.3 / 16.3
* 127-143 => 6.6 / 10.4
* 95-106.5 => 1.8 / 14.1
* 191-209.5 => 3.3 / 16.4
